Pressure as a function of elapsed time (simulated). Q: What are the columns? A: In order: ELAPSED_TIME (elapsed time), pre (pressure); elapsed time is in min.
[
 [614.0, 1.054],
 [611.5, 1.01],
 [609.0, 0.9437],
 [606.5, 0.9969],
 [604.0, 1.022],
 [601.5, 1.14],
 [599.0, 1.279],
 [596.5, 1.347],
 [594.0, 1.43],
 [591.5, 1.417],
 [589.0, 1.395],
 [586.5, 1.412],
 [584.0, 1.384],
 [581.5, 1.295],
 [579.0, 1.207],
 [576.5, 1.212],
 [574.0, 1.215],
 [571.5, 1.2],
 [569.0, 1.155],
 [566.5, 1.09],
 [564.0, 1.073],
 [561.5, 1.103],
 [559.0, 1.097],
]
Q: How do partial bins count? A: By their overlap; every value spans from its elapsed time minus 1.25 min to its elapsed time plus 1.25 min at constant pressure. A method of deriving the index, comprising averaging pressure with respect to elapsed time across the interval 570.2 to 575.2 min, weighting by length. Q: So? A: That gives 1.21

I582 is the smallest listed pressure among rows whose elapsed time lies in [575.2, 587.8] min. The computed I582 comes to 1.207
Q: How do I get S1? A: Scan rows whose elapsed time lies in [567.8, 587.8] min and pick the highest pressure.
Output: 1.412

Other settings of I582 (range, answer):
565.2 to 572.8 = 1.09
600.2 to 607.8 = 0.9969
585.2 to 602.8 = 1.14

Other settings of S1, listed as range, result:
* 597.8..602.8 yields 1.279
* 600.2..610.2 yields 1.14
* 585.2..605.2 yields 1.43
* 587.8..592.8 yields 1.417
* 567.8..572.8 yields 1.2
